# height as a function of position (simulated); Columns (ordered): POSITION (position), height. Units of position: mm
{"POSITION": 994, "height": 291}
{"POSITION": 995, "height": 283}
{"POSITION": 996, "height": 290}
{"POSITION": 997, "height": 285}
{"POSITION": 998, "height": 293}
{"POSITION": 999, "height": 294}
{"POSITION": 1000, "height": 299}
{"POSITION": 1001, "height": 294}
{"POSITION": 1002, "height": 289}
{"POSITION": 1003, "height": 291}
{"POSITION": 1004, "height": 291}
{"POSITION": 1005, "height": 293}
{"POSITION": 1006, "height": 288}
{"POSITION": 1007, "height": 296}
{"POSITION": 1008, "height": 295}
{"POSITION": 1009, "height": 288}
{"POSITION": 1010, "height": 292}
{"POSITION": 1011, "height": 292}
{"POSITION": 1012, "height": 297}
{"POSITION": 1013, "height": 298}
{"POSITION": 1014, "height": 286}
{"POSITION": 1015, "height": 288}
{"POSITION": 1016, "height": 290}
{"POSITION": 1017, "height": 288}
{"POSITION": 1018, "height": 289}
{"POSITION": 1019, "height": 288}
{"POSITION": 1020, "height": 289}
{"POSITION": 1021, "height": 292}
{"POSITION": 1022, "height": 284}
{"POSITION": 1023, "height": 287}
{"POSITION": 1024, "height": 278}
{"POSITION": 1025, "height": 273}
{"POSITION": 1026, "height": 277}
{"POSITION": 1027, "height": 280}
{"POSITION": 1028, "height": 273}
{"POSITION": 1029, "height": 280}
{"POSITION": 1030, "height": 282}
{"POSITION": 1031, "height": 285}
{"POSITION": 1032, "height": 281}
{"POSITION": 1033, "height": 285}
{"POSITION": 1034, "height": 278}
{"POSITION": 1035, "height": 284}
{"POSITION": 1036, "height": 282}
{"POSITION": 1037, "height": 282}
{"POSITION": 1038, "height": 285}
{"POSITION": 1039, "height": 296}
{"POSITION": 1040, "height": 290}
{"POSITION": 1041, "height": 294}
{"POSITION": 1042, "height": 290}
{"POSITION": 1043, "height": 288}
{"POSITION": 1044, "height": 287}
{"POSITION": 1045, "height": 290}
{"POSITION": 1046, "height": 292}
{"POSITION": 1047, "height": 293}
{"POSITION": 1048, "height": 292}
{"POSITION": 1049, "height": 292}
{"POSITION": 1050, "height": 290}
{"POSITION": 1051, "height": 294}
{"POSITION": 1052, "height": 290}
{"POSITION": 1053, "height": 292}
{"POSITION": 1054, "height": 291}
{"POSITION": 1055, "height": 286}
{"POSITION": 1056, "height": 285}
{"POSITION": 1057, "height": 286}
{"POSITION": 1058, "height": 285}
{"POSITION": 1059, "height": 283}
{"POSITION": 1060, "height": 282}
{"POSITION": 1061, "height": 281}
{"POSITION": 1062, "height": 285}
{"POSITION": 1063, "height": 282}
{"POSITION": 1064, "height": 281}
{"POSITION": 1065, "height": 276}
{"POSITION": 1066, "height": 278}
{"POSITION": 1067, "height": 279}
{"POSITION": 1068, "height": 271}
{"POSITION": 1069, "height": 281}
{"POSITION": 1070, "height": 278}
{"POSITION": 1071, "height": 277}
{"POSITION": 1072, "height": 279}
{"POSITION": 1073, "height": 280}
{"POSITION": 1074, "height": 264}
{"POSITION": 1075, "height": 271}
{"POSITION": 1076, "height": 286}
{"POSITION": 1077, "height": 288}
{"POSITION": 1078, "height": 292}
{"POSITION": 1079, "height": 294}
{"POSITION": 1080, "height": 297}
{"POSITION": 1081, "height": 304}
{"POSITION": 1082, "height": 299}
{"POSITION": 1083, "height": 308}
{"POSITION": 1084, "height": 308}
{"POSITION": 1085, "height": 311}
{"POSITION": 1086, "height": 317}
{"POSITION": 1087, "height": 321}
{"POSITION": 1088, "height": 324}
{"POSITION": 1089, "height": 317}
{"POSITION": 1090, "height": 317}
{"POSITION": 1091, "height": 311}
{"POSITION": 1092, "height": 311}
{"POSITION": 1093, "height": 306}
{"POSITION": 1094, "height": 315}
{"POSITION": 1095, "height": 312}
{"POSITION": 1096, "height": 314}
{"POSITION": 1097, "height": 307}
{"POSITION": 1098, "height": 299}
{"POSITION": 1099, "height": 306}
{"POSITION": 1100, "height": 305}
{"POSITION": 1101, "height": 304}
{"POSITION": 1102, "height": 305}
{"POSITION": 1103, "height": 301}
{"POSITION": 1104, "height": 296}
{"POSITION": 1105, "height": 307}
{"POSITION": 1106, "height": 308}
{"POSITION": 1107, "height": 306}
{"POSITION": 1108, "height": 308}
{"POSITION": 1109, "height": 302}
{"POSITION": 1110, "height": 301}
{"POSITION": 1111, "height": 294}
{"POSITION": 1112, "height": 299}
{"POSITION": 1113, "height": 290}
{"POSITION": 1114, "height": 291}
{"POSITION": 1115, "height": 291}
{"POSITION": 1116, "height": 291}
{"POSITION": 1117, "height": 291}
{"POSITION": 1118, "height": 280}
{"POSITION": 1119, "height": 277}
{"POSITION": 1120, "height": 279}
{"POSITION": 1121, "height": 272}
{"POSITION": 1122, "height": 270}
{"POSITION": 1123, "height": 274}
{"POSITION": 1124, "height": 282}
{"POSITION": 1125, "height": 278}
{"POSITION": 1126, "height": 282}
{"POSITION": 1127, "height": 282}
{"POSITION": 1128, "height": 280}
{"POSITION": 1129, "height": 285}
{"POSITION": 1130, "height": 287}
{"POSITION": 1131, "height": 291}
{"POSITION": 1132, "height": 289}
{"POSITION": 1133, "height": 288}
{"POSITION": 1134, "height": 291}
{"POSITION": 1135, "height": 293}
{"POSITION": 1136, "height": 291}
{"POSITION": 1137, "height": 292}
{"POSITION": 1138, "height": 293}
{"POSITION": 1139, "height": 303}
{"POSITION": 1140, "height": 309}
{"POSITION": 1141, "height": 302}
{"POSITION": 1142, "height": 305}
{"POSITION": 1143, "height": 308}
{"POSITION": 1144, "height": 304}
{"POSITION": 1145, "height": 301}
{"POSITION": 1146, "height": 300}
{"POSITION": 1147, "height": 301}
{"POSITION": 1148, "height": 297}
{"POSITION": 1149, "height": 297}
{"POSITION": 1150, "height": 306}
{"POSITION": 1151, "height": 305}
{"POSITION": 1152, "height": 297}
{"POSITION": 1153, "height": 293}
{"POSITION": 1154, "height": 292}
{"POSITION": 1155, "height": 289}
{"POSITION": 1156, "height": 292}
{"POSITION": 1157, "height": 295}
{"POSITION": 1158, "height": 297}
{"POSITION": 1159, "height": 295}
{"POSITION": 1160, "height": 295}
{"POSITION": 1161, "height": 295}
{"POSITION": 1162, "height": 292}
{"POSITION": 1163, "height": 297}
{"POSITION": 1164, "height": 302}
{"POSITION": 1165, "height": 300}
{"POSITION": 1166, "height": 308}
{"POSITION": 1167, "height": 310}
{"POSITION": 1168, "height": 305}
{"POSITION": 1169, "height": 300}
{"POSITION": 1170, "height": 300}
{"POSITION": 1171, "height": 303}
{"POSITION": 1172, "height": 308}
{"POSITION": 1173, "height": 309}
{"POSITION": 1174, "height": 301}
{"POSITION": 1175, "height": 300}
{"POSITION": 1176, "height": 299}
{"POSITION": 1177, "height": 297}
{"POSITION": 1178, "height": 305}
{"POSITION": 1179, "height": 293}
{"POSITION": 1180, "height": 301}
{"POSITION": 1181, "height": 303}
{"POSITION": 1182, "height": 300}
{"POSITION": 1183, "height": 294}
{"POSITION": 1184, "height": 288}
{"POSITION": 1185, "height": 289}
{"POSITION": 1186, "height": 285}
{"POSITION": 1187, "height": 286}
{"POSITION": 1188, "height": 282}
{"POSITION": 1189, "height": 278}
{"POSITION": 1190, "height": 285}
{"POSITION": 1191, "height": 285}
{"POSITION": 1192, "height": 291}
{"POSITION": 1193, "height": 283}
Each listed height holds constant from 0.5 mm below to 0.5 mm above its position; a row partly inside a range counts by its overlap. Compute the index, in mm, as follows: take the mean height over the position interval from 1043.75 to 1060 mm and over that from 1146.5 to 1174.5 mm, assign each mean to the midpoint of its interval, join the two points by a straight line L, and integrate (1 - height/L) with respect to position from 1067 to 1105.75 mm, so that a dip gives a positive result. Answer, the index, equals -0.9 mm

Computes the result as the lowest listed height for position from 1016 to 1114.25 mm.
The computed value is 264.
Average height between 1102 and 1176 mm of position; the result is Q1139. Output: 295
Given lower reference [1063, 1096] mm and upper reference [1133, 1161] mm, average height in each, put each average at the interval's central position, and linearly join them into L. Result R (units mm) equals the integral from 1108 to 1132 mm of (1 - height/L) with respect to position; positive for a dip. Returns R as 0.9 mm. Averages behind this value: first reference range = 295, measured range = 286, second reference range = 298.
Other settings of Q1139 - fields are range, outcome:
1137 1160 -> 299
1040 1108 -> 295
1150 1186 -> 298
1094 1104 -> 306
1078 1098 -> 309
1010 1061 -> 287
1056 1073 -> 280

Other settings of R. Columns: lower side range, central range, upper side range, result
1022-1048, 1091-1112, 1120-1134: -1.7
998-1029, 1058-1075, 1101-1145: 0.7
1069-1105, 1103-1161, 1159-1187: 1.2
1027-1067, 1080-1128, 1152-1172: -1.2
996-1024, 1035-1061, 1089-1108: 0.8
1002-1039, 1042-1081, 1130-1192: 0.6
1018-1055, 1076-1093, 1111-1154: -1.1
